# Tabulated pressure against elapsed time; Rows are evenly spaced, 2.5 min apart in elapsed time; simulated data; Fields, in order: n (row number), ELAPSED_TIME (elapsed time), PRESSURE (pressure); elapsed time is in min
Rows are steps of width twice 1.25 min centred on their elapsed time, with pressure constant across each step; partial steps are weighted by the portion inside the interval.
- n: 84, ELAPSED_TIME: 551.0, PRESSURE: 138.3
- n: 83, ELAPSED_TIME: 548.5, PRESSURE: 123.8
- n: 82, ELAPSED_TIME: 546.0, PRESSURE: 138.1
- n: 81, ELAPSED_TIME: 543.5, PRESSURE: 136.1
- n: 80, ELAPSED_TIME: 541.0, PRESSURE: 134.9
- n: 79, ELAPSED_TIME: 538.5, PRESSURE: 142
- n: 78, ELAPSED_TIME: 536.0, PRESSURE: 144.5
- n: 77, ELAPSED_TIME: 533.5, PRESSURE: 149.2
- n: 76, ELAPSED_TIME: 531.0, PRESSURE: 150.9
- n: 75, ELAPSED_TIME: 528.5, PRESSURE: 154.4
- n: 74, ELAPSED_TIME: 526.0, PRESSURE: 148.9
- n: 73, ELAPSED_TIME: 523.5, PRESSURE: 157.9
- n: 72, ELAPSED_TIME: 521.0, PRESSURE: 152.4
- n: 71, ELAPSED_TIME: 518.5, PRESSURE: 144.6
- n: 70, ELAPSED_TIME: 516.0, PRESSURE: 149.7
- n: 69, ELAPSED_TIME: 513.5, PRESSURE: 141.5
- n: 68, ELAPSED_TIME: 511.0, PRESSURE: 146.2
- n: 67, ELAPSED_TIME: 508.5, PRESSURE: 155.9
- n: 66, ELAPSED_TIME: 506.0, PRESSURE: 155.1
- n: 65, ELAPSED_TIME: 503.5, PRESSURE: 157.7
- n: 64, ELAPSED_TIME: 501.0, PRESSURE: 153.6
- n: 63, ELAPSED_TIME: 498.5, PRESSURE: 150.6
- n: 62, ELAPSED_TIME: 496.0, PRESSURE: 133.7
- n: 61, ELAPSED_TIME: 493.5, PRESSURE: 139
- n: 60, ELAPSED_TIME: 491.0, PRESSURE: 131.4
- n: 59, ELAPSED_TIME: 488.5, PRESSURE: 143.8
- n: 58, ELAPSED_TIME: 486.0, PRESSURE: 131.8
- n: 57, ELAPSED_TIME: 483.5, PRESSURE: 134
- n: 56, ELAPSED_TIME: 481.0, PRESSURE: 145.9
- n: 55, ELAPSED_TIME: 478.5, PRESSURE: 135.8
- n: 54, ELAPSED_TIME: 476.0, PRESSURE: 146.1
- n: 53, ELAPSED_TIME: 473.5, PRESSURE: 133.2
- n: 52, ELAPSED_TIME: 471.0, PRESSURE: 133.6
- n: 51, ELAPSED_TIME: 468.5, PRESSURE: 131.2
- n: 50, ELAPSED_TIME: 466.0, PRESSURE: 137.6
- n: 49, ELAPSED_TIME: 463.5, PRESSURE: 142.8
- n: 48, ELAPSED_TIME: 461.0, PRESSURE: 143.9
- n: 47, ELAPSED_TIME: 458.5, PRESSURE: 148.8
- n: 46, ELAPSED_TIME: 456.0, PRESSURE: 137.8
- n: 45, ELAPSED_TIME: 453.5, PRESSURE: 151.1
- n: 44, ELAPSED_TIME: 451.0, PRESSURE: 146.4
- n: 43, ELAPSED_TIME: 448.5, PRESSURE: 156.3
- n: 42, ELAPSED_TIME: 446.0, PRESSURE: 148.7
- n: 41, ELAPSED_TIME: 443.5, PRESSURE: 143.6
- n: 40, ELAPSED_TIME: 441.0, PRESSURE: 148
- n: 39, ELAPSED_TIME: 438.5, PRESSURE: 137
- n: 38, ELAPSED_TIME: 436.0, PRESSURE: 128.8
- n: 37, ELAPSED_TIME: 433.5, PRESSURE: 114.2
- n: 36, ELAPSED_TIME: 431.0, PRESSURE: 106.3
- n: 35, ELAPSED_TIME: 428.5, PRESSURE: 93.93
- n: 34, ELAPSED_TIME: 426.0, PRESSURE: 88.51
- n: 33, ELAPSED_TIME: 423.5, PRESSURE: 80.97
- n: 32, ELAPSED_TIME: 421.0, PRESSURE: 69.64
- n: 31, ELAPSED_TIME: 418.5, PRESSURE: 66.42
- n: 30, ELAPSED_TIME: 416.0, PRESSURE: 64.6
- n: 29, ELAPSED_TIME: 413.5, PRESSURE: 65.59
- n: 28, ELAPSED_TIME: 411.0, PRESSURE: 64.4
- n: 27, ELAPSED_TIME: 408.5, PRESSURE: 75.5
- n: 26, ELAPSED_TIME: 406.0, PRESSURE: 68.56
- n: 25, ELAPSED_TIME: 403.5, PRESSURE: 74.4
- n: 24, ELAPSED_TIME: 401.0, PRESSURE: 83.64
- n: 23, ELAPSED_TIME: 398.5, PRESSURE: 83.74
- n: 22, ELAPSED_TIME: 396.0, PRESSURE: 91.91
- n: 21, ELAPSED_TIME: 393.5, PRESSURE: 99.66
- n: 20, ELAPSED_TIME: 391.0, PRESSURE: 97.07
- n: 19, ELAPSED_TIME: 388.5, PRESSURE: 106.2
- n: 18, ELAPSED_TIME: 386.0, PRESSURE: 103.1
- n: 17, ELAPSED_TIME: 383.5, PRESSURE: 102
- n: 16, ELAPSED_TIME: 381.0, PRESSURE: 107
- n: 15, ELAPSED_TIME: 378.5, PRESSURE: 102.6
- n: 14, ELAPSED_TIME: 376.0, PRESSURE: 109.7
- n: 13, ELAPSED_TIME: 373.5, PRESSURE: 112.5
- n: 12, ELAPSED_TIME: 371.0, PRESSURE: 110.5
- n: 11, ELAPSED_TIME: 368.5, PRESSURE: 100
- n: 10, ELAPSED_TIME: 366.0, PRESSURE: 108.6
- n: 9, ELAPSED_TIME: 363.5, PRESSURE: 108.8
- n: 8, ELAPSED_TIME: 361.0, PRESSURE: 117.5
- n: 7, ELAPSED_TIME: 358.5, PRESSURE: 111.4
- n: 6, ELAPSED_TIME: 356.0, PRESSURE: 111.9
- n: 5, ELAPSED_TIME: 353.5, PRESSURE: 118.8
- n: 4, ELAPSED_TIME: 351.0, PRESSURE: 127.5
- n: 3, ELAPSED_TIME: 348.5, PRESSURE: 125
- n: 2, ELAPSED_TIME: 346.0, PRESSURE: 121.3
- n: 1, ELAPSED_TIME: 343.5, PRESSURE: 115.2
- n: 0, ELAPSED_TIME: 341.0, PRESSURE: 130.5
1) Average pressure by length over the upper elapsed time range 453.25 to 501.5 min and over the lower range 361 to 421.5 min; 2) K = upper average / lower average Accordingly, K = 1.53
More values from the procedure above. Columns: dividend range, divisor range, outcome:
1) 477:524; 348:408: 1.41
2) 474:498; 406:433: 1.77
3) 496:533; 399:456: 1.45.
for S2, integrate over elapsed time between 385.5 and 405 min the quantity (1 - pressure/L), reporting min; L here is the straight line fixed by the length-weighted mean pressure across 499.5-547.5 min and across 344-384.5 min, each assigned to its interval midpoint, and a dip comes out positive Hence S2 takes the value 4.5 min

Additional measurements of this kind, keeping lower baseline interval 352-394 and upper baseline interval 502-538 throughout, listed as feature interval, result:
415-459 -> 3.12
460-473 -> -0.25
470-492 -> 0.27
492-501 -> 0.07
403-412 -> 3.60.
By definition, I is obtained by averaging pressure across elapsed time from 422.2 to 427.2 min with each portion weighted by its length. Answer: 84.6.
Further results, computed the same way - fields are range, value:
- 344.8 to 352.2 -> 125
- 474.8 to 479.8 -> 141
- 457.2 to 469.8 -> 141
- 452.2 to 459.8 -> 146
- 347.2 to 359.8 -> 119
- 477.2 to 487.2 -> 137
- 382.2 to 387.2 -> 103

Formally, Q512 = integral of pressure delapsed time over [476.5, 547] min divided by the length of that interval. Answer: 145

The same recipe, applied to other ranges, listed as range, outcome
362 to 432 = 91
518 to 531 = 152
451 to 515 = 143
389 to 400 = 93.8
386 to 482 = 113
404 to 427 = 71.5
